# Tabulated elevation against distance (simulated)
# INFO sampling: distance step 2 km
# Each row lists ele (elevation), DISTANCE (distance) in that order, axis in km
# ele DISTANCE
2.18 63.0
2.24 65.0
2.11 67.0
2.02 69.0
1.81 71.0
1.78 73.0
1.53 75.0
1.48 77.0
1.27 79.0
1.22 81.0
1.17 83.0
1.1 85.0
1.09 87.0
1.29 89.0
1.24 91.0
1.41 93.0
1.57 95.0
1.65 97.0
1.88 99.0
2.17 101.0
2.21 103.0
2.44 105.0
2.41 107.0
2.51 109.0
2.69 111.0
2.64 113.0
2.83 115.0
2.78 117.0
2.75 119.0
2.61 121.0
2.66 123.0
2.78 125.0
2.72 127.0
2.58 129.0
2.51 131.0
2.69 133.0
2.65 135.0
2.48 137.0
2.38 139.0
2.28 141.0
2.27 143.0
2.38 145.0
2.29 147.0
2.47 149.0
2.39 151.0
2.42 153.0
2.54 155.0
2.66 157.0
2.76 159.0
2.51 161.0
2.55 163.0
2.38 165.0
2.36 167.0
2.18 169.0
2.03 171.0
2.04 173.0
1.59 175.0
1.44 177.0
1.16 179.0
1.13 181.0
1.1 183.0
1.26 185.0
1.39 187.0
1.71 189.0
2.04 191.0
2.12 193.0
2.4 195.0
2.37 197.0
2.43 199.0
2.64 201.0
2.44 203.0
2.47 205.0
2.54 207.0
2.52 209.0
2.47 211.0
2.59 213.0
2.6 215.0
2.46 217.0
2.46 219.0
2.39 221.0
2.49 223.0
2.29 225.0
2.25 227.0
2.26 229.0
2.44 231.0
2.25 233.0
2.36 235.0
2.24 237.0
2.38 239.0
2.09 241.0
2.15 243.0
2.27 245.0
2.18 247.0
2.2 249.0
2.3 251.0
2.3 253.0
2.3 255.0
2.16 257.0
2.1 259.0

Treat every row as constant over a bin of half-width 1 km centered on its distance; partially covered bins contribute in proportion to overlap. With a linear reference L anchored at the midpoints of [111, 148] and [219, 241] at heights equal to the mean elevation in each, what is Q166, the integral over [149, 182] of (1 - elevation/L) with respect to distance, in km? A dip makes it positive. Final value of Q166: 4.60 km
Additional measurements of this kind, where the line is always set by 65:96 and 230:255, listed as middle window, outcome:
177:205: 2.25 km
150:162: -4.47 km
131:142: -4.59 km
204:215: -2.17 km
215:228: -1.45 km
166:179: 0.34 km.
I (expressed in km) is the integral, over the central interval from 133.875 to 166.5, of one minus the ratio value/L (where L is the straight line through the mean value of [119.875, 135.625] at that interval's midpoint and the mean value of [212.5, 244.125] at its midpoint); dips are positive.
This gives 1.5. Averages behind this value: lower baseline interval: 2.65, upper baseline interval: 2.35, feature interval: 2.46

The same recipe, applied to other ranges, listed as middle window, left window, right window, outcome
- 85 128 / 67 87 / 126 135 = -0.4 km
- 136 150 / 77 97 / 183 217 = -4.9 km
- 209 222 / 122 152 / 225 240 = -0.8 km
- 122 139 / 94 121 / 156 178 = -2.3 km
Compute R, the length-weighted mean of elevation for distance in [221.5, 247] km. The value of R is 2.29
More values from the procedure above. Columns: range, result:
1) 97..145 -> 2.5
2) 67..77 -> 1.79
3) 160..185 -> 1.85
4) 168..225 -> 2.09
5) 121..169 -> 2.5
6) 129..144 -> 2.47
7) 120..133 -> 2.65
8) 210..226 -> 2.47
